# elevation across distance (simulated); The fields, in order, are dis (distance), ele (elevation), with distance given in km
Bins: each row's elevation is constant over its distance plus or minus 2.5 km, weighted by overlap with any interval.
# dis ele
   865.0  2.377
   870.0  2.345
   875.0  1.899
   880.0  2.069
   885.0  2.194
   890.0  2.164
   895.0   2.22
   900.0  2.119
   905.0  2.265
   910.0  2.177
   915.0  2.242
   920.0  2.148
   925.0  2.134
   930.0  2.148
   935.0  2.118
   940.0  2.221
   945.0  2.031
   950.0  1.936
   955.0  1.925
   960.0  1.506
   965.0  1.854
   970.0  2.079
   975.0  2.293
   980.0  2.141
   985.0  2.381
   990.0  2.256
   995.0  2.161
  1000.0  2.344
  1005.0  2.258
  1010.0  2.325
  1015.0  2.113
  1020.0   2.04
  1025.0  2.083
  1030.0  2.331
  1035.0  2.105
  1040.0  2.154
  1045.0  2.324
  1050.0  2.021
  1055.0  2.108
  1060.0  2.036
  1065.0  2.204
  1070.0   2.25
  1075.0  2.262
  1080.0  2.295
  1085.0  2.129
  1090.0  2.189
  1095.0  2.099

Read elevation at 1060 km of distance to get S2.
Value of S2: 2.036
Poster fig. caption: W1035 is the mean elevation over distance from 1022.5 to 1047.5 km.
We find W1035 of 2.2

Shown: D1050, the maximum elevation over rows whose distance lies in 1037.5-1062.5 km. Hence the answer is 2.324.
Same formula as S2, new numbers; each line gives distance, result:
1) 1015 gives 2.113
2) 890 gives 2.164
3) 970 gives 2.079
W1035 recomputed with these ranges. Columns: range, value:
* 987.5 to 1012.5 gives 2.27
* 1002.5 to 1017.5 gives 2.23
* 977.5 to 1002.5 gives 2.26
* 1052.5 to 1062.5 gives 2.07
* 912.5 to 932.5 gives 2.17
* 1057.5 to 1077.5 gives 2.19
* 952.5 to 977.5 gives 1.93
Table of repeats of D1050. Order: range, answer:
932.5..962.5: 2.221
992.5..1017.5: 2.344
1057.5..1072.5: 2.25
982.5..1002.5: 2.381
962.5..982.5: 2.293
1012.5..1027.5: 2.113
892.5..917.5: 2.265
